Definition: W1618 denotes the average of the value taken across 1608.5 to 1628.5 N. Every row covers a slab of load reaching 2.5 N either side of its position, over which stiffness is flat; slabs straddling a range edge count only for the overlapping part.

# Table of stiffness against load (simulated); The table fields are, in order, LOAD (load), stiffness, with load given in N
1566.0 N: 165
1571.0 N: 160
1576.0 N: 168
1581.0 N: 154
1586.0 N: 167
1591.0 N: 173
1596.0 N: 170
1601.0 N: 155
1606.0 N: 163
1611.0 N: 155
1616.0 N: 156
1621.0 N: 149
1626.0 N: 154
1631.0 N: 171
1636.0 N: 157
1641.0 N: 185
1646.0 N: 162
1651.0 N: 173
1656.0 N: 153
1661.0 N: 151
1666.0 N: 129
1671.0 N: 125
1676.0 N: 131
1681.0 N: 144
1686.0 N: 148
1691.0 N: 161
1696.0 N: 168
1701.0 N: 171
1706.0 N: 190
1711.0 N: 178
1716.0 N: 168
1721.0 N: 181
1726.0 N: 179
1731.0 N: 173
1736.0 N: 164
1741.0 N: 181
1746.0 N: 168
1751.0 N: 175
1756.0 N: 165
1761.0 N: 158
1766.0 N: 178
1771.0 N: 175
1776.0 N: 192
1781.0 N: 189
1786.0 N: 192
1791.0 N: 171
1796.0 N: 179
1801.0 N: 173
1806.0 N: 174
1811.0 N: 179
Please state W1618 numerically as 154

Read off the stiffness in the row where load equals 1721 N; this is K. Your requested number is 181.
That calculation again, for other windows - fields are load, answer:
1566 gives 165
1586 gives 167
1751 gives 175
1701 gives 171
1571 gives 160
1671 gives 125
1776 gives 192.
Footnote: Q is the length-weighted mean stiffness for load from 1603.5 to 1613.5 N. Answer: 159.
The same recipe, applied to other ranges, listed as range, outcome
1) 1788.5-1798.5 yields 175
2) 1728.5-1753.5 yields 172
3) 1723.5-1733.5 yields 176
